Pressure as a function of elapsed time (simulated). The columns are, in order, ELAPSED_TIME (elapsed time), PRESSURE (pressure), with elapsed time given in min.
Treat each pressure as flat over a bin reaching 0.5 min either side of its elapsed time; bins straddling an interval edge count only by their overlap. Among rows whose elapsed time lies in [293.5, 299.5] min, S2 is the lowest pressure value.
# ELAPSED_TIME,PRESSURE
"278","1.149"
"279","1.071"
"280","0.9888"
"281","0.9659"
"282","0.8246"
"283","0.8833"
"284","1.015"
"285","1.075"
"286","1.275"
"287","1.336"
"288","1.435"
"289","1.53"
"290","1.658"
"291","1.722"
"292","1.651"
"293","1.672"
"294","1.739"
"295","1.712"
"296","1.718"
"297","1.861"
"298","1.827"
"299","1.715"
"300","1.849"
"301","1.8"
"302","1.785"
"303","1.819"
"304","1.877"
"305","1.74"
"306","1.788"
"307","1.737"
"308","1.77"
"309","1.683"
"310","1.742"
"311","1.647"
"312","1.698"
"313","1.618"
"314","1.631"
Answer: 1.712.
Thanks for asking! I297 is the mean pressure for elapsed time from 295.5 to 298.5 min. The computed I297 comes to 1.8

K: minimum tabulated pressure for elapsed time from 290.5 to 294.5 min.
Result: 1.651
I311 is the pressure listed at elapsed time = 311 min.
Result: 1.647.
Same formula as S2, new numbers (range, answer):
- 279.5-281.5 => 0.9659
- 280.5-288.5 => 0.8246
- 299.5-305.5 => 1.74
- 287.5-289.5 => 1.435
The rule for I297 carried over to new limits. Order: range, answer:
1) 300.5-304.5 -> 1.82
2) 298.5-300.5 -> 1.78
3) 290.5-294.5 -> 1.7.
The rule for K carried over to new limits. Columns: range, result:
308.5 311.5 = 1.647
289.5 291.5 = 1.658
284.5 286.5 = 1.075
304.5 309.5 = 1.683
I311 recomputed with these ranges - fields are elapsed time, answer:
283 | 0.8833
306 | 1.788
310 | 1.742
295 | 1.712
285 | 1.075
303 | 1.819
